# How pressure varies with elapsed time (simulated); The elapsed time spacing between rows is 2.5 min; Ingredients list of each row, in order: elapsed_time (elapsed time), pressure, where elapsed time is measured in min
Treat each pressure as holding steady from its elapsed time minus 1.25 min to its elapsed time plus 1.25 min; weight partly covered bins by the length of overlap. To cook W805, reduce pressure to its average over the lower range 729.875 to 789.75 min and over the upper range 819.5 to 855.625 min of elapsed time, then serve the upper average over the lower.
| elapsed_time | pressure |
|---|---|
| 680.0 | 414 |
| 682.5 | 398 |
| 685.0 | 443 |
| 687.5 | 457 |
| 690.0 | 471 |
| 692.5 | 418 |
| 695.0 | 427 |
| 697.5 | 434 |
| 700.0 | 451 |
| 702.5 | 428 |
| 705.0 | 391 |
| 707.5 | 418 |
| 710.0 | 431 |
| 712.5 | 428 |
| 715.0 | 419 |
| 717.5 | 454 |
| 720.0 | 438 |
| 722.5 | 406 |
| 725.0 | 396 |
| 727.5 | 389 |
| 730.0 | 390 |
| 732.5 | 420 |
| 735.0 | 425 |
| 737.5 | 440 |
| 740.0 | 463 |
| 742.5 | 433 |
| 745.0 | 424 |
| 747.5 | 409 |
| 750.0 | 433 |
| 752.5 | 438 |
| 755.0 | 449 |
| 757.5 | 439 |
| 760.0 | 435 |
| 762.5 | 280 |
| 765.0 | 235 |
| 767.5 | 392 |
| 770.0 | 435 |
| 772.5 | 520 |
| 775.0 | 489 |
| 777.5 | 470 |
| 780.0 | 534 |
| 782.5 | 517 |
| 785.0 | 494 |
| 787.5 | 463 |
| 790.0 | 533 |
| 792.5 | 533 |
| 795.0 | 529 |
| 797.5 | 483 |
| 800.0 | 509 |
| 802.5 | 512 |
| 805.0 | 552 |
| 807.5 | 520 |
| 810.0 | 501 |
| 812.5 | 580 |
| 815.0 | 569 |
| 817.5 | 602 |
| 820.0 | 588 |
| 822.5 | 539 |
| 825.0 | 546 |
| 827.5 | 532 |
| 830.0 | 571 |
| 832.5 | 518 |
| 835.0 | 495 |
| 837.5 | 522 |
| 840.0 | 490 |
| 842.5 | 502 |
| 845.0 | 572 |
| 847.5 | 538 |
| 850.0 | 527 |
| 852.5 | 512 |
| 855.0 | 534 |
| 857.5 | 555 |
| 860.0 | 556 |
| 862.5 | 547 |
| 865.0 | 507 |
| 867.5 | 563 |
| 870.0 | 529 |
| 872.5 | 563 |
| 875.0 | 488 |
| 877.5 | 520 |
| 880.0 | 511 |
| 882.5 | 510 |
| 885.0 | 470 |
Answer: 1.22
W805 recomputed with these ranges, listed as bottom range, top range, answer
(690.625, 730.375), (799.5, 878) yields 1.27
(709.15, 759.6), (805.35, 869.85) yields 1.27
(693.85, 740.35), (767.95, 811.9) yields 1.19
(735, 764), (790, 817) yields 1.26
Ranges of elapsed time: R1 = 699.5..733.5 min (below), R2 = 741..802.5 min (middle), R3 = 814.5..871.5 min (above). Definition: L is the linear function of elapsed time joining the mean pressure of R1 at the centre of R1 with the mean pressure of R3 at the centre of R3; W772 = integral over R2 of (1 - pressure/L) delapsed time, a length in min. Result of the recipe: 2.3 min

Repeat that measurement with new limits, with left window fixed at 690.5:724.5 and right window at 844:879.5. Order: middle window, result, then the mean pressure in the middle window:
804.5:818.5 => -1.5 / 553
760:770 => 2.8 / 336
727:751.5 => 1.4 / 424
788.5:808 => -1.2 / 521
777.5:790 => -0.6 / 502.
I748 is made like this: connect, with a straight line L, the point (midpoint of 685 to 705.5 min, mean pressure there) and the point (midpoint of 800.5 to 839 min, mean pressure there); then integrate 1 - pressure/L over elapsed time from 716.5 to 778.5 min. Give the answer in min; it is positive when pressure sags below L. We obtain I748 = 7.8 min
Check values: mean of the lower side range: 437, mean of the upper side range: 542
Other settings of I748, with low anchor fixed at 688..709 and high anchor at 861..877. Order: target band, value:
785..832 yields -3.7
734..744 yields 0.3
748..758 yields 0.6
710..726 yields 0.6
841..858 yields -0.4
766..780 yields 0.3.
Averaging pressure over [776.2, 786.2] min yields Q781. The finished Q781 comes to 504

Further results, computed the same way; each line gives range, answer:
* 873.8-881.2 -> 506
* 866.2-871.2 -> 546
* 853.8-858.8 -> 545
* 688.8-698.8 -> 437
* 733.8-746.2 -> 437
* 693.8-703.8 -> 435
